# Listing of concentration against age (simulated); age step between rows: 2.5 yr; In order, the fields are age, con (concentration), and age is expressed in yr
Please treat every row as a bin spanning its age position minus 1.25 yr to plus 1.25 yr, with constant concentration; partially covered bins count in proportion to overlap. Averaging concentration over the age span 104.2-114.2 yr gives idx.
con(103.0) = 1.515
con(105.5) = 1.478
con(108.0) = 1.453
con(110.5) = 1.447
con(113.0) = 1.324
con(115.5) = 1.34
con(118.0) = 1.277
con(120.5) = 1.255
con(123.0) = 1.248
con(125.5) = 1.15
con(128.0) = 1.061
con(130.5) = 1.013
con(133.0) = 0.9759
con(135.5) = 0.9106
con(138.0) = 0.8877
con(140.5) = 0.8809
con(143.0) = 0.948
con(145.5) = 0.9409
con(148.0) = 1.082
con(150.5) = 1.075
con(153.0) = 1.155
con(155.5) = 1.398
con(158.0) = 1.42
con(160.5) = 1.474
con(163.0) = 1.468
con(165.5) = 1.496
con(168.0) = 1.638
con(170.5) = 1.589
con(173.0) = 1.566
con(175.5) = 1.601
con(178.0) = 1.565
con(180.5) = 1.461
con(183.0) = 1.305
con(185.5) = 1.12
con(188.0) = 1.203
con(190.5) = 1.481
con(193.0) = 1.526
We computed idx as 1.43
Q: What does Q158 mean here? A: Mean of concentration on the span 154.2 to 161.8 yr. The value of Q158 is 1.43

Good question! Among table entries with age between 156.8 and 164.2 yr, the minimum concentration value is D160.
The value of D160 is 1.42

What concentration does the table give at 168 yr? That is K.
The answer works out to 1.638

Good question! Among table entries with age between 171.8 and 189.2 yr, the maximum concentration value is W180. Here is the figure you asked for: 1.601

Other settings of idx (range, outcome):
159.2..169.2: 1.52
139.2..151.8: 0.986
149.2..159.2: 1.26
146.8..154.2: 1.1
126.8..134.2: 1.02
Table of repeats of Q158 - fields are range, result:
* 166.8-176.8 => 1.6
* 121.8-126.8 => 1.2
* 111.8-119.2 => 1.31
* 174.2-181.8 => 1.54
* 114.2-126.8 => 1.25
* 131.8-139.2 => 0.925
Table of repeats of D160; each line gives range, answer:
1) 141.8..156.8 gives 0.9409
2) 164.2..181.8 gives 1.461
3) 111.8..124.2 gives 1.248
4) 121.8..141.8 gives 0.8809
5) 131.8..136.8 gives 0.9106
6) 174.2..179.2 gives 1.565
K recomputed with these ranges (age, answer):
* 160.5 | 1.474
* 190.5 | 1.481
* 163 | 1.468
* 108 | 1.453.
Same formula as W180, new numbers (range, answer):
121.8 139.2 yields 1.248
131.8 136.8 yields 0.9759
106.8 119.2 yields 1.453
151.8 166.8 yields 1.496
